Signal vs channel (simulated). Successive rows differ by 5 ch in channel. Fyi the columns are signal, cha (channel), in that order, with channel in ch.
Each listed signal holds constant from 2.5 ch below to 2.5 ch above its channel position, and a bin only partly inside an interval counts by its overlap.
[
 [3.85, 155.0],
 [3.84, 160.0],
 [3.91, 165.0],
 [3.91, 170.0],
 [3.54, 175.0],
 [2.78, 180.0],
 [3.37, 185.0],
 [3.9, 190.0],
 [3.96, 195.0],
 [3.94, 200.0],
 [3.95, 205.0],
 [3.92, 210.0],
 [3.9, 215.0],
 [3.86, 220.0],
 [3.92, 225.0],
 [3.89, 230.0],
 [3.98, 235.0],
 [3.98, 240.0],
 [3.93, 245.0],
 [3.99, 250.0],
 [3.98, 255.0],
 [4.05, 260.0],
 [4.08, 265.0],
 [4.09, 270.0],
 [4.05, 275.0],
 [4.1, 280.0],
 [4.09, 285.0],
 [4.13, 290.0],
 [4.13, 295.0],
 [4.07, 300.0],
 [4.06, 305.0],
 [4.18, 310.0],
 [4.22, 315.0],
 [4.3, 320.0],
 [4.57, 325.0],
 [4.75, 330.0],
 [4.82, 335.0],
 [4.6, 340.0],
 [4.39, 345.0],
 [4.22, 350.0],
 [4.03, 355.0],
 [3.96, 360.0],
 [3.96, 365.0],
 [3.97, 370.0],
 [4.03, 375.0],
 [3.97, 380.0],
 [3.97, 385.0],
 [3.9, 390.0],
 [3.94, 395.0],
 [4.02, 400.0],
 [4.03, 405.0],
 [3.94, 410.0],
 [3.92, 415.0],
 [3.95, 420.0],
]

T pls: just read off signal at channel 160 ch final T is 3.84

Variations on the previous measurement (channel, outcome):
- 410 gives 3.94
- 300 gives 4.07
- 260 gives 4.05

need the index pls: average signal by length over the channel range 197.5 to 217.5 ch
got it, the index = 3.93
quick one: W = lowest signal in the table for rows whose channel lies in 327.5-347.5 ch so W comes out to 4.39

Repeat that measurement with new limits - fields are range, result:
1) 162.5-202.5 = 2.78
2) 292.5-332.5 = 4.06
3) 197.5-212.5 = 3.92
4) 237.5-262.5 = 3.93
